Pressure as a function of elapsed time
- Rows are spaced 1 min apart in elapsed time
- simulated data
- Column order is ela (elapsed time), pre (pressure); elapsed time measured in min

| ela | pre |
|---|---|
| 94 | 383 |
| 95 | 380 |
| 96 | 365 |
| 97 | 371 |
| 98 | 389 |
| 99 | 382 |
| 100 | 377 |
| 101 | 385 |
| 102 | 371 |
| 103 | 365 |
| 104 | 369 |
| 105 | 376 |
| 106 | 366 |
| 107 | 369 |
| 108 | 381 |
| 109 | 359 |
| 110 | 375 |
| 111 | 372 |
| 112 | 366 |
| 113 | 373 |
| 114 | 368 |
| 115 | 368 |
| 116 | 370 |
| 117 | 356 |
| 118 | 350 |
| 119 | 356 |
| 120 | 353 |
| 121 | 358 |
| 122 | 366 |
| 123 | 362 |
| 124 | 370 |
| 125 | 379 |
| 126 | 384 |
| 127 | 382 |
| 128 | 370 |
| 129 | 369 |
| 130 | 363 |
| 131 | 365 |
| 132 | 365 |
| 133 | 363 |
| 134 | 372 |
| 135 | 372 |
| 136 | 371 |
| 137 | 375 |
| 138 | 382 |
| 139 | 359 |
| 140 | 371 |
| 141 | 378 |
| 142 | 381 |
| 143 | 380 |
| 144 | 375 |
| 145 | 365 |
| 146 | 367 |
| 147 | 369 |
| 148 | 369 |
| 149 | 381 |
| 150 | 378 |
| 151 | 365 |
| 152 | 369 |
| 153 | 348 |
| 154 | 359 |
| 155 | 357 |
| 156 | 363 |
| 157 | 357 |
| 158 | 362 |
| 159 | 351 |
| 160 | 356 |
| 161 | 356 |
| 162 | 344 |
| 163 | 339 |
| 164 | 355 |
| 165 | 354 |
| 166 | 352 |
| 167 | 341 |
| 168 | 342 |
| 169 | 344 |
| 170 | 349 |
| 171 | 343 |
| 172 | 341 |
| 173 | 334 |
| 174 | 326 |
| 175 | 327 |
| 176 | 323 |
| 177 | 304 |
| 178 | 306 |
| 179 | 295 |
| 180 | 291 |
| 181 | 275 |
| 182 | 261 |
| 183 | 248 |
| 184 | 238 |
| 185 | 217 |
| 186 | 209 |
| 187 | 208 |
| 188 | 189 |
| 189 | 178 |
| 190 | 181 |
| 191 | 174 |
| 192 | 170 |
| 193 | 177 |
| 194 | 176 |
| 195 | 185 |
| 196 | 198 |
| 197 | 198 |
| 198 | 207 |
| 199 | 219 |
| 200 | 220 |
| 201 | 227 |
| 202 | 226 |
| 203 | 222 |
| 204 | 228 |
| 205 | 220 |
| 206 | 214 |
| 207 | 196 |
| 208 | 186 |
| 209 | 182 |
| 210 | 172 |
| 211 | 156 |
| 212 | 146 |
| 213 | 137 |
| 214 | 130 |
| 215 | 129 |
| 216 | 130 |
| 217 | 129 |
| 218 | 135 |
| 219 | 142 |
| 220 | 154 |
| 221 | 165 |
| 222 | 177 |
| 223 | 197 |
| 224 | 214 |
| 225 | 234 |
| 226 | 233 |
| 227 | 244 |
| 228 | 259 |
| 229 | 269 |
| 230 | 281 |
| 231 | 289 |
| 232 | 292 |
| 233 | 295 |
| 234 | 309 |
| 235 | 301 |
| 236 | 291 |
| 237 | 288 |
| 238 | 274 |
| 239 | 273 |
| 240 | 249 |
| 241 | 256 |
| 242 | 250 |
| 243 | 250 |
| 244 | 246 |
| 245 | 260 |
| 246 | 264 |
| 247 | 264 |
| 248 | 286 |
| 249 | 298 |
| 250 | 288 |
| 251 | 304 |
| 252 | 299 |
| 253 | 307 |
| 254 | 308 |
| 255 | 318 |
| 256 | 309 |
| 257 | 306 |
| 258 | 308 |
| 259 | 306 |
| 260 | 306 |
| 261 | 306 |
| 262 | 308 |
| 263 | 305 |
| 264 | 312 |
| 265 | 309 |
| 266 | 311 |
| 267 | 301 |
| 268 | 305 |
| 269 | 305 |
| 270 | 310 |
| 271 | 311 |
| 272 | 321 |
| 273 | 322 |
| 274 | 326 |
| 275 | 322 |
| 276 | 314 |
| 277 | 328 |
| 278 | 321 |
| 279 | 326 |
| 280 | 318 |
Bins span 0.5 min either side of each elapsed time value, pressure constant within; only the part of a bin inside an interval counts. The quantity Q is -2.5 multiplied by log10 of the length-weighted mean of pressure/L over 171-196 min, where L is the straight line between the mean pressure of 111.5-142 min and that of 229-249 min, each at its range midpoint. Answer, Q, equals 0.28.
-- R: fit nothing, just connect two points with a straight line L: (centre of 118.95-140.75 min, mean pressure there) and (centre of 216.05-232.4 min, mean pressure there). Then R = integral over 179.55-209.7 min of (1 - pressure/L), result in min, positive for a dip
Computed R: 5.8 min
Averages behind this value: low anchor 369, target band 210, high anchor 211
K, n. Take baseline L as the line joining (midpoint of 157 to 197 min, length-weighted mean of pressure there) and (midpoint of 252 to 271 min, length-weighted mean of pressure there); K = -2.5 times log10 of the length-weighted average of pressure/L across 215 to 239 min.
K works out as 0.28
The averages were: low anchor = 282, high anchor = 308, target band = 229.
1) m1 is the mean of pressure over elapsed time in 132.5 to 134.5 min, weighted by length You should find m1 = 368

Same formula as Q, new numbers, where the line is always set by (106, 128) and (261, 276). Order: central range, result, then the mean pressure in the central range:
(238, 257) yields 0.14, 280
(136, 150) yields -0.05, 373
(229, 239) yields 0.13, 289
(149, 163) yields -0.02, 359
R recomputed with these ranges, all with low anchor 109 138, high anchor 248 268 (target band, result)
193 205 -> 4.5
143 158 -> -0.5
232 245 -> 1.7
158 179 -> 0.5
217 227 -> 4.3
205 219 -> 7.2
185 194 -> 4.0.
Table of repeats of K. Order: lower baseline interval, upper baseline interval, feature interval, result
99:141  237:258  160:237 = 0.29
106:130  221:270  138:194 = 0.07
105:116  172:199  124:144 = -0.14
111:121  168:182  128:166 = -0.08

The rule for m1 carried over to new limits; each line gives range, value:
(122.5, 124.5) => 366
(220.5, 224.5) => 188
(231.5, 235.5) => 299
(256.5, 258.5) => 307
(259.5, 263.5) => 306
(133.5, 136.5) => 372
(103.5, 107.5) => 370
